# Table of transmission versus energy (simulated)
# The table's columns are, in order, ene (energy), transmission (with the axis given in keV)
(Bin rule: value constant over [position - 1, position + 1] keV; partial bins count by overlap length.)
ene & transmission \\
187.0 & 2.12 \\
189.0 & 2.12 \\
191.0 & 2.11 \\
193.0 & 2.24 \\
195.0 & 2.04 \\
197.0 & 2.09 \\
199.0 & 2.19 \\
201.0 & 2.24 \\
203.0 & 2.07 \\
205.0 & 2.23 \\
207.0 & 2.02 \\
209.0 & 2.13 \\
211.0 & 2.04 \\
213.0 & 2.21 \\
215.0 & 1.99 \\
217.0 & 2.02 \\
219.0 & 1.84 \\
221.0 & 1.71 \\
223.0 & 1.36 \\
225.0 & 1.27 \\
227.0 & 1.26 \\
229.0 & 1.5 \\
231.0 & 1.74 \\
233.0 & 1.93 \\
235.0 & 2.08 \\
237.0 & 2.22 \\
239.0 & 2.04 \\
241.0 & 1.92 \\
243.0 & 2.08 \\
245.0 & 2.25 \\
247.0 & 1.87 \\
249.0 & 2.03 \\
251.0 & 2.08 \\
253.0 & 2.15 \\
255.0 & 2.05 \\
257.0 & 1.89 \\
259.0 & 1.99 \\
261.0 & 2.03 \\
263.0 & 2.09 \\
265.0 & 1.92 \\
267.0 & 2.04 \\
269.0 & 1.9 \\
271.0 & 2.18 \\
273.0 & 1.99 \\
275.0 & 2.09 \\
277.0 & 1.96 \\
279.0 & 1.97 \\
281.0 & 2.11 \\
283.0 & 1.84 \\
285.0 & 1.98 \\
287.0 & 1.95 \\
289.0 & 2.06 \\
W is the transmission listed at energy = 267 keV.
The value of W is 2.04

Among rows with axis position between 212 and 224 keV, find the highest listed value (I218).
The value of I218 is 2.21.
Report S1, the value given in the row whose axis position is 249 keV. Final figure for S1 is 2.03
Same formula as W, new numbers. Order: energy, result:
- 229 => 1.5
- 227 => 1.26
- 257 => 1.89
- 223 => 1.36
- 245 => 2.25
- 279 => 1.97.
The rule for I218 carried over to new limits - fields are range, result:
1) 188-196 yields 2.24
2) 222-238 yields 2.22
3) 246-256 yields 2.15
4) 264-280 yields 2.18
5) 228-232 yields 1.74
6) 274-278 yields 2.09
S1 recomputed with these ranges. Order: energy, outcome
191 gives 2.11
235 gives 2.08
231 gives 1.74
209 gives 2.13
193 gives 2.24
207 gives 2.02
